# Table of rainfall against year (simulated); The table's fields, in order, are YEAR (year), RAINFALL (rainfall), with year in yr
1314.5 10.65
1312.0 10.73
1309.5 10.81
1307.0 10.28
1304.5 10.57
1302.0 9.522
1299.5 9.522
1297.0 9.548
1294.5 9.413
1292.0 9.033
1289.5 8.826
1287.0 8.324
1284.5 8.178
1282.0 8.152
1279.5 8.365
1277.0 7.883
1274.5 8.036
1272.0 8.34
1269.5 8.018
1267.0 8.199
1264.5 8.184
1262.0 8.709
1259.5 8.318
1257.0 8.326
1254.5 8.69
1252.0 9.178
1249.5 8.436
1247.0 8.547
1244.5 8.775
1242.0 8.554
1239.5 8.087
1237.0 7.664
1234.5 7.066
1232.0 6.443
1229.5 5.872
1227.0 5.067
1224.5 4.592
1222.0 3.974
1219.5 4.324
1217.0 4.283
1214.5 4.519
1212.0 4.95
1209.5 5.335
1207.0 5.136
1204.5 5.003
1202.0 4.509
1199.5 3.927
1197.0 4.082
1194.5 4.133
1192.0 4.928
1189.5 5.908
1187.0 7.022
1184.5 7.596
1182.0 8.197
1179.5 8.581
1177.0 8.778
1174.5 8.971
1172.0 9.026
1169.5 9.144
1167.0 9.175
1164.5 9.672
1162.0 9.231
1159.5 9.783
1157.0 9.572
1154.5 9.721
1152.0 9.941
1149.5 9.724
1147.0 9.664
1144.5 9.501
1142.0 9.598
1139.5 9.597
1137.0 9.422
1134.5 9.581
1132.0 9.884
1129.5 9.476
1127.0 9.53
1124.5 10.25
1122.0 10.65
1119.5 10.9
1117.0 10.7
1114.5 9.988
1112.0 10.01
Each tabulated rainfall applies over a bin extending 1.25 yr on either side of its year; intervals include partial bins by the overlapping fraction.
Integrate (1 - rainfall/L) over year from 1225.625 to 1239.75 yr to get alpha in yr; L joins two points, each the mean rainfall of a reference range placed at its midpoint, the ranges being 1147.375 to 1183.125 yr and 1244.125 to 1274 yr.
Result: 3.4 yr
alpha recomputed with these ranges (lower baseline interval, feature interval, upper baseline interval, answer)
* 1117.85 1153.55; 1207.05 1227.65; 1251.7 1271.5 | 9.9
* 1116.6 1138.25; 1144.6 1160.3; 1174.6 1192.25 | -1.4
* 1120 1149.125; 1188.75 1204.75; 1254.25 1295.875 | 8.0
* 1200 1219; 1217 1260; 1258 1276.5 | -3.0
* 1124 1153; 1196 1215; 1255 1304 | 9.3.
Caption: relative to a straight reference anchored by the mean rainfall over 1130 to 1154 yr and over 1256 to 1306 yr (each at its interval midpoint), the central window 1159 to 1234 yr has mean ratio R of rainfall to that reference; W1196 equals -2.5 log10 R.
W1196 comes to 0.41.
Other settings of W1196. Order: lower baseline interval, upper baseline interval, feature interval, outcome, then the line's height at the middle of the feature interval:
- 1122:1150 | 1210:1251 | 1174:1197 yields 0.16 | 7.93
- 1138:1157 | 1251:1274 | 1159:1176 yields 0.02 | 9.45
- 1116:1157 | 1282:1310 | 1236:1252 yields 0.13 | 9.53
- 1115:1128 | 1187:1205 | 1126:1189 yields -0.21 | 7.69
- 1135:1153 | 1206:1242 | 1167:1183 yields -0.10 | 8.08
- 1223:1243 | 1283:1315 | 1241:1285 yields -0.06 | 7.97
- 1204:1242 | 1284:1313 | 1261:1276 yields -0.03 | 8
